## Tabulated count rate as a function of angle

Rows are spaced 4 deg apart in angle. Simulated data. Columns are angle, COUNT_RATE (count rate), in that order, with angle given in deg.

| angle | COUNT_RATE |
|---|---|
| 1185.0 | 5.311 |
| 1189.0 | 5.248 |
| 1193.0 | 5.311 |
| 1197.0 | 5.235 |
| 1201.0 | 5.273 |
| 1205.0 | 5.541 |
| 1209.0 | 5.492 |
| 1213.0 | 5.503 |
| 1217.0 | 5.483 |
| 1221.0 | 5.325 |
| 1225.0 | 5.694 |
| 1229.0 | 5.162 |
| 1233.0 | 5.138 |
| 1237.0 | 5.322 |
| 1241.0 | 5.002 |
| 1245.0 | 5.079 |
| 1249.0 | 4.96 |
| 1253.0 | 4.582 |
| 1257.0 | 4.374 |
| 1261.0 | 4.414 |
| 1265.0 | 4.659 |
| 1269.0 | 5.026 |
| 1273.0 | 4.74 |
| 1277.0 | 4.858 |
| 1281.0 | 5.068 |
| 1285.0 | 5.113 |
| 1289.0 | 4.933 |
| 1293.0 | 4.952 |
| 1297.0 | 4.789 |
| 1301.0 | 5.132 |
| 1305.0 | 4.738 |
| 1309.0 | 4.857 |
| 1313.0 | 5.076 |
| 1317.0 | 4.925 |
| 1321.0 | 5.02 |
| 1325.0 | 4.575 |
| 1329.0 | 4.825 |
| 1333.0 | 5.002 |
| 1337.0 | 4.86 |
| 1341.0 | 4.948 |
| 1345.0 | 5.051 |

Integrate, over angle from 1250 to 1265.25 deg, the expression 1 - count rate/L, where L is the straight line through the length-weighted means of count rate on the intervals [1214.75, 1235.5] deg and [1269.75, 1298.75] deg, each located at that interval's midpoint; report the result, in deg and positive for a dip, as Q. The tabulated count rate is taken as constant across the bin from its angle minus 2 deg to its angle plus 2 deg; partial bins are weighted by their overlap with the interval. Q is 1.8 deg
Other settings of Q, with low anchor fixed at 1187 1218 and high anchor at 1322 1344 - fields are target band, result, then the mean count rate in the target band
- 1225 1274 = 2.72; 4.91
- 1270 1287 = 0.43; 4.95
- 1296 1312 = 0.25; 4.9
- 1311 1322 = -0.18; 5.01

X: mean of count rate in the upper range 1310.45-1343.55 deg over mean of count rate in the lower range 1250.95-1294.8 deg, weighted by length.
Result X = 1.02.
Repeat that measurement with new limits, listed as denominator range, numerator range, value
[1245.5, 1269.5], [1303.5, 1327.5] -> 1.04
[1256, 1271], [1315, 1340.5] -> 1.05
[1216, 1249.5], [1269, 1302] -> 0.94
